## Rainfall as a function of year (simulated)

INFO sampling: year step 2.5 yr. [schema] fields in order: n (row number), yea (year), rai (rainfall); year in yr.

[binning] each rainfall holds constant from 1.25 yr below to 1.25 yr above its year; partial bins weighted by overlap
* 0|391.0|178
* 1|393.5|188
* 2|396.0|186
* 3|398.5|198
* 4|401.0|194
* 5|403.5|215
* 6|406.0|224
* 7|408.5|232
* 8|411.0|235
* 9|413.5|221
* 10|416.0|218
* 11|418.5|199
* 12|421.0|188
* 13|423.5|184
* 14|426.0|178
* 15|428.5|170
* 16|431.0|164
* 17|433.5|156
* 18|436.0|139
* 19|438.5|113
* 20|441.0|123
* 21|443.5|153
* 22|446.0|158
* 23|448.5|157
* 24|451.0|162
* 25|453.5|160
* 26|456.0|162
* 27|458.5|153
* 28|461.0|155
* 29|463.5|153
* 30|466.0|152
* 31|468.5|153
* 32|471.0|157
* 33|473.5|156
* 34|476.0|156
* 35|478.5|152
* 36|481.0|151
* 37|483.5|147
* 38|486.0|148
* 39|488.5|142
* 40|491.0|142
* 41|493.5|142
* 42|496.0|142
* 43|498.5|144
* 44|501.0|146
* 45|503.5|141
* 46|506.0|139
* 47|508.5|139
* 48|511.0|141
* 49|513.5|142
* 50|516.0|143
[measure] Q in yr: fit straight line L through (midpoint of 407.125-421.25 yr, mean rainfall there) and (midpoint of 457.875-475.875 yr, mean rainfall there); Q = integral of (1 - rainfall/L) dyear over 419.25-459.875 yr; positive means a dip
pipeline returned 6.24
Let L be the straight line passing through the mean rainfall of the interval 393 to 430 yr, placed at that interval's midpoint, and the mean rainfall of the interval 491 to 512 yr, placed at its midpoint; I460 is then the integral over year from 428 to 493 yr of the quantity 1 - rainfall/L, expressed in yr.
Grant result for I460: 6.7 yr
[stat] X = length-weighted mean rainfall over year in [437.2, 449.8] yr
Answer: 141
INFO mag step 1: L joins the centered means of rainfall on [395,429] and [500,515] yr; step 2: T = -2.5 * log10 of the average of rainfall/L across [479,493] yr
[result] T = 0.07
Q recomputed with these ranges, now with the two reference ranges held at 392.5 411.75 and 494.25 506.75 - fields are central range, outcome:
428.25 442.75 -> 3.4 yr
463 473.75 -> 0.7 yr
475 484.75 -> 0.3 yr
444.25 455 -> 1.1 yr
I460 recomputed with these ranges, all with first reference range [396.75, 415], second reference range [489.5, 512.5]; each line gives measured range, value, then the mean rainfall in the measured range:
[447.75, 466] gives 2.0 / 157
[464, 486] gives 1.3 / 153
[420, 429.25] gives 1.0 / 180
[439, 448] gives 2.1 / 143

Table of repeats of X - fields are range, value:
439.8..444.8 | 138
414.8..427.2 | 193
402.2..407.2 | 219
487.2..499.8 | 142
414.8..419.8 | 208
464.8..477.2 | 155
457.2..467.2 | 153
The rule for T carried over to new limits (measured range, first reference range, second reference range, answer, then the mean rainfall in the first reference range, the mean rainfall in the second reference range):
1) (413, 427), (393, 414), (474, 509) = 0.01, 211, 145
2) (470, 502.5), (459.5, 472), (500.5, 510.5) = -0.01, 154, 141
